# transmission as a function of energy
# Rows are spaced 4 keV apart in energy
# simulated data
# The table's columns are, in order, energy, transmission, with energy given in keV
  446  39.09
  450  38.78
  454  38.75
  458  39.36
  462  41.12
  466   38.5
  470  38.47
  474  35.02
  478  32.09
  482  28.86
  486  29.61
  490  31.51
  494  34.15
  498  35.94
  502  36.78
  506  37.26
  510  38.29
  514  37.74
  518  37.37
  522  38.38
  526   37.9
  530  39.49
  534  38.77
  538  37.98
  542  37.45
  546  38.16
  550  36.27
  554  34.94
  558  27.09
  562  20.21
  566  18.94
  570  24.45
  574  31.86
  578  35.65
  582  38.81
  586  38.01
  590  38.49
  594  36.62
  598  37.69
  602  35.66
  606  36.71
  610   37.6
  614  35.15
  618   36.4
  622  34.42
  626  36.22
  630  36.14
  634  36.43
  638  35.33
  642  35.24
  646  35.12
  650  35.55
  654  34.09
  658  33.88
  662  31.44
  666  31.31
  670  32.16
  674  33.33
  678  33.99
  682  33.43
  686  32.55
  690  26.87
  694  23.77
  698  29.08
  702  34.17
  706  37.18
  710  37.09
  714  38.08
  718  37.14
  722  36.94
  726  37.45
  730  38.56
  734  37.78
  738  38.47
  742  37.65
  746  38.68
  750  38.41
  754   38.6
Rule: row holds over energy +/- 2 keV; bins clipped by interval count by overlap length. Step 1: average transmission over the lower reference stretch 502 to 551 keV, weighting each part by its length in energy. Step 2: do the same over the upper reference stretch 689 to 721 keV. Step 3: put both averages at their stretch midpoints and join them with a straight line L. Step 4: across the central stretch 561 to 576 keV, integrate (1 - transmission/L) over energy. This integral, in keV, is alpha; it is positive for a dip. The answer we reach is 5.2 keV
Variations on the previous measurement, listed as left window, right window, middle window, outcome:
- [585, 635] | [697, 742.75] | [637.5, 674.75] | 3.0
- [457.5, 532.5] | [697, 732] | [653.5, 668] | 1.5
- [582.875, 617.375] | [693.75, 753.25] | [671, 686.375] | 1.4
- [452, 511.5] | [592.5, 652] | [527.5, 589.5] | 4.3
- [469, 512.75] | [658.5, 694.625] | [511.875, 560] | -4.5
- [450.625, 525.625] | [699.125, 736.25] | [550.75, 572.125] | 6.2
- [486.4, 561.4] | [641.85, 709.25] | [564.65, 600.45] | 1.0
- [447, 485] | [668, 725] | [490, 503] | 0.5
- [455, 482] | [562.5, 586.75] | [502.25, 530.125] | -3.3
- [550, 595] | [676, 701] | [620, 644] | -3.8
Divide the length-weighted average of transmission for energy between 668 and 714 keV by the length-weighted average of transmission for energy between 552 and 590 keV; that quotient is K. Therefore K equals 1.06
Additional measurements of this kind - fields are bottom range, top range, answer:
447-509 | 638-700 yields 0.90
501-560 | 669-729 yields 0.91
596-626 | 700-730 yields 1.02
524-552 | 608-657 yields 0.94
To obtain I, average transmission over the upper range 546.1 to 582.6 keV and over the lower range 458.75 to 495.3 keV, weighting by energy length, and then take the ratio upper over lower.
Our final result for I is 0.9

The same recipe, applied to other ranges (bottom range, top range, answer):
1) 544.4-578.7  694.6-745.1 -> 1.24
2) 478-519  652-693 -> 0.93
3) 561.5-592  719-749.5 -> 1.21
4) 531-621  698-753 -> 1.09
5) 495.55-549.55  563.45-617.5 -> 0.91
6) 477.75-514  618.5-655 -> 1.04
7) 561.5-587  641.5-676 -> 1.12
